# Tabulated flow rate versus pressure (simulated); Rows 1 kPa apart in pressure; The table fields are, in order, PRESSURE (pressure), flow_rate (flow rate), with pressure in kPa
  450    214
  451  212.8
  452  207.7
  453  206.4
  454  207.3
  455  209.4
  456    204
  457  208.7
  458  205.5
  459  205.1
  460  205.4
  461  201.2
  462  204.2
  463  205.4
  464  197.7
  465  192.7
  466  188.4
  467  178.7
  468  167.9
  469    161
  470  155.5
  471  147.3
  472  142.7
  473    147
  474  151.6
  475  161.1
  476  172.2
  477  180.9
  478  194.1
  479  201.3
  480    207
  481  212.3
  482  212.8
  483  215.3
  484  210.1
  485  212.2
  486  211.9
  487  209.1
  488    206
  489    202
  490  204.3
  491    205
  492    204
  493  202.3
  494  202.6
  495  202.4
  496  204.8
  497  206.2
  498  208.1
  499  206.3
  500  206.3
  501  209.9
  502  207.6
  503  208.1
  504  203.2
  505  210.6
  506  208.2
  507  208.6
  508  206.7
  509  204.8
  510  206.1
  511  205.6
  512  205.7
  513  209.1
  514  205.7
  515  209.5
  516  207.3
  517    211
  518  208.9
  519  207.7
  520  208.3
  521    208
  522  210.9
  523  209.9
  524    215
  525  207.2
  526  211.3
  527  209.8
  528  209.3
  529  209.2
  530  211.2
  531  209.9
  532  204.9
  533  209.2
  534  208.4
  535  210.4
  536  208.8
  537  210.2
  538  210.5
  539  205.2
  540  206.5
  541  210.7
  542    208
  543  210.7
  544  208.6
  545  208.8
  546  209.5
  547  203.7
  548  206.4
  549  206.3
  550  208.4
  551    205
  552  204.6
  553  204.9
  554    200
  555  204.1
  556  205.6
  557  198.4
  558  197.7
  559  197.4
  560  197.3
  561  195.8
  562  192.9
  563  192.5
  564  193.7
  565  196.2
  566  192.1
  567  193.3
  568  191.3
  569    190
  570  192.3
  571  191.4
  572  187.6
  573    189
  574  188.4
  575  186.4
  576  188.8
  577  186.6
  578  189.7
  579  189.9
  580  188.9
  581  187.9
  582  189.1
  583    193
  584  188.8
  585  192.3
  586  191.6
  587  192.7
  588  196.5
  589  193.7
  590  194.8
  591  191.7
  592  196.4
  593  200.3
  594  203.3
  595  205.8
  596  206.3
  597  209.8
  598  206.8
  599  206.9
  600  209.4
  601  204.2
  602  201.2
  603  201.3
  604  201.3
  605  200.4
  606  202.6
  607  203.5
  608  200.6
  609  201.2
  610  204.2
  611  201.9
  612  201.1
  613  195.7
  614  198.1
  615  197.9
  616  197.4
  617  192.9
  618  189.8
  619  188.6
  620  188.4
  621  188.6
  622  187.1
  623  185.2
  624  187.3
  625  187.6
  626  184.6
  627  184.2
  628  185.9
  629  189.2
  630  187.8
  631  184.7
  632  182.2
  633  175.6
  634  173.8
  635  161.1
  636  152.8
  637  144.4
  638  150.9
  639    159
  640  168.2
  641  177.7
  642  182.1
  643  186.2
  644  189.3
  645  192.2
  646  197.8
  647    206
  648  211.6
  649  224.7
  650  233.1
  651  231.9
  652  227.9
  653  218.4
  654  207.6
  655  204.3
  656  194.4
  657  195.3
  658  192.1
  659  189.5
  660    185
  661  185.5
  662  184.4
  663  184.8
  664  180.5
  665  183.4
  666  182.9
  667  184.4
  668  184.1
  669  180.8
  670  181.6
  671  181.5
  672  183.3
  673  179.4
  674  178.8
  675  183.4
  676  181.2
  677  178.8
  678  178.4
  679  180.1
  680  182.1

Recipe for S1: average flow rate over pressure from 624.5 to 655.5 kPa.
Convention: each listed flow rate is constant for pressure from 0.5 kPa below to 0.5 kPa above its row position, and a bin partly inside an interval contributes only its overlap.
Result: 189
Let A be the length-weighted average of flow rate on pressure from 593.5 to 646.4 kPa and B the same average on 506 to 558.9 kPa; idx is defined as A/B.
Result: 0.92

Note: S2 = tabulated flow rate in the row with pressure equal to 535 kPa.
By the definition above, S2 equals 210.4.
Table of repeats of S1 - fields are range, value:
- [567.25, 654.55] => 193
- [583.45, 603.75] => 200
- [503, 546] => 209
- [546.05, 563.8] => 201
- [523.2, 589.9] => 200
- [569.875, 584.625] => 189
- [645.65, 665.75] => 202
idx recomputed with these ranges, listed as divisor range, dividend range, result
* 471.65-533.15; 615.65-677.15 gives 0.92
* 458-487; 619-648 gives 0.96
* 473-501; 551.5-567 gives 0.99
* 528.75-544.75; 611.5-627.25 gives 0.91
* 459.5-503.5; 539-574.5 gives 1.03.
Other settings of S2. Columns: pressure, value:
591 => 191.7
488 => 206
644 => 189.3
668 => 184.1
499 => 206.3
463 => 205.4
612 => 201.1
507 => 208.6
